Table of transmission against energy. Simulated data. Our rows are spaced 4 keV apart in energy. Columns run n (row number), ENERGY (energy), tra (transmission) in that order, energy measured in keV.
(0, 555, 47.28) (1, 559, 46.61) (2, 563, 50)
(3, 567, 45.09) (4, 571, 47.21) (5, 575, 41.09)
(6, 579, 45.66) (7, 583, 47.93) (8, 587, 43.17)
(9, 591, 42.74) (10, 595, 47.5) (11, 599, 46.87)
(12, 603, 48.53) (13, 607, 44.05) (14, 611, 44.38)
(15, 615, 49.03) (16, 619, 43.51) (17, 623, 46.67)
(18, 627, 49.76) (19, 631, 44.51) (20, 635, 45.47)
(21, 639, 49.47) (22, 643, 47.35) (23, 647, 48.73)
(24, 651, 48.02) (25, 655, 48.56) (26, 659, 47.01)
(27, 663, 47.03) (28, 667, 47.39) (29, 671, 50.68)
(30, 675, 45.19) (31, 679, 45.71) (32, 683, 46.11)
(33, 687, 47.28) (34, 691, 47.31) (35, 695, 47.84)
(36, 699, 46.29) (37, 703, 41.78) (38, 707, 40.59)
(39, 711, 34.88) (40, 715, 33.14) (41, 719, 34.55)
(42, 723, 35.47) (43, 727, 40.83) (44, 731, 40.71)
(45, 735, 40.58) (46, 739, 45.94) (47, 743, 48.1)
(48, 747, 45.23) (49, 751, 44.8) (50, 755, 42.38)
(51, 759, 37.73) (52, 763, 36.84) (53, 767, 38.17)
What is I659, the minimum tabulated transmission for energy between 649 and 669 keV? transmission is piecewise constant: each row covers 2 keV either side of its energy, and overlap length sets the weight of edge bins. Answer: 47.01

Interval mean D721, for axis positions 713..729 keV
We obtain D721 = 36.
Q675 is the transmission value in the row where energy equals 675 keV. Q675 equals 45.19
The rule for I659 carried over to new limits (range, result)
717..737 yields 34.55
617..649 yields 43.51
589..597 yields 42.74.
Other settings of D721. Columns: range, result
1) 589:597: 45.1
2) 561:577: 45.8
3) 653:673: 48.1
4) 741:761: 43.6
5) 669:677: 47.9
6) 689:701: 47.1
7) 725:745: 43.2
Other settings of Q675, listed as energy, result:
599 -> 46.87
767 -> 38.17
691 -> 47.31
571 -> 47.21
